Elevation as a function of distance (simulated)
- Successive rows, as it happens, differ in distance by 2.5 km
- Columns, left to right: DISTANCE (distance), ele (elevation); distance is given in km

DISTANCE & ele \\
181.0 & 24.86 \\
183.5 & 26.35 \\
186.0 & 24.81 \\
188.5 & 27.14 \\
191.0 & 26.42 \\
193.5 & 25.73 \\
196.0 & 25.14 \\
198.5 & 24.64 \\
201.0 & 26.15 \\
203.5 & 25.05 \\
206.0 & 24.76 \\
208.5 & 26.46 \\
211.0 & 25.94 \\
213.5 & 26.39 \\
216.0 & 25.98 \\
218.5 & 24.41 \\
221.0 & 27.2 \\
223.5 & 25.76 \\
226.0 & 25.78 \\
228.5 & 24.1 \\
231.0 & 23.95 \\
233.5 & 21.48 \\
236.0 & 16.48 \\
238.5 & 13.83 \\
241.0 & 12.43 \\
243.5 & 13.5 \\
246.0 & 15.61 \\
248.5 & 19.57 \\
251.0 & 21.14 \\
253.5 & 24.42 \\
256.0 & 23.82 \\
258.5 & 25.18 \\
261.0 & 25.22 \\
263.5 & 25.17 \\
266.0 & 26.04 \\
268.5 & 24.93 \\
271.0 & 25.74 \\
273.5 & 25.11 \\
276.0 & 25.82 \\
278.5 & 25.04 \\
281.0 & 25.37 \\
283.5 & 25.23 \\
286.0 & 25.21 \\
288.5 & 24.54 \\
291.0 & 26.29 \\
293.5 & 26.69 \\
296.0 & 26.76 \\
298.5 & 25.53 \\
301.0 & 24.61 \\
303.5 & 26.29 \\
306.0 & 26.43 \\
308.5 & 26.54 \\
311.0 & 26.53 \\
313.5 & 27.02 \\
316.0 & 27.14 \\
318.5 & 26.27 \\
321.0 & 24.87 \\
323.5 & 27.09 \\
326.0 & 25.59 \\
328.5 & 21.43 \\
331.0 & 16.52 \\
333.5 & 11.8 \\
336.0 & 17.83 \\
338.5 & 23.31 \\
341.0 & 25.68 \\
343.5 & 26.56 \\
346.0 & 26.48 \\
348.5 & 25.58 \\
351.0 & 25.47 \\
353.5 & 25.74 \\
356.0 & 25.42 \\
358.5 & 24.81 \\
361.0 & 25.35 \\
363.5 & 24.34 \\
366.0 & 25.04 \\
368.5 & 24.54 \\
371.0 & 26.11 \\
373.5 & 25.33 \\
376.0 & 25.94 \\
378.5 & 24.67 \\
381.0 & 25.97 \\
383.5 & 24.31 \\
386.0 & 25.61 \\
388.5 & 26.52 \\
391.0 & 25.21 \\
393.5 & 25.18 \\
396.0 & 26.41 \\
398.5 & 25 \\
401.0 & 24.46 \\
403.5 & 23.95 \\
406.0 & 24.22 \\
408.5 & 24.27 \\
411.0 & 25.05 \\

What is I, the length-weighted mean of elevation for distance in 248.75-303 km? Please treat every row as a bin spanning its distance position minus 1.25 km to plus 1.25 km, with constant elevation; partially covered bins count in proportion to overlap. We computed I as 25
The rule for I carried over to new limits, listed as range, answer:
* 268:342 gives 24.6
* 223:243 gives 20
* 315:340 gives 22.2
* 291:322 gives 26.2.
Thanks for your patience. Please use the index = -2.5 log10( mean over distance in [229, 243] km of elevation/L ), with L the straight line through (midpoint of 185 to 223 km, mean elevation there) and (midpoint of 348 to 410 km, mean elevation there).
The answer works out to 0.40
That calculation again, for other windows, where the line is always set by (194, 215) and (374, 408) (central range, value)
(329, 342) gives 0.31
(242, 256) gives 0.31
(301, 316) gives -0.05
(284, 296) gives -0.02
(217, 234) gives 0.03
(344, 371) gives 0.00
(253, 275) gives 0.01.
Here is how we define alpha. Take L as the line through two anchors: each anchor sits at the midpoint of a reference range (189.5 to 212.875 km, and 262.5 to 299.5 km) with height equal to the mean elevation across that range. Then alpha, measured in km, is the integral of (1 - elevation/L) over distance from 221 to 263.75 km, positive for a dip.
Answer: 7.5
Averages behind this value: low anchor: 25.6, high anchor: 25.6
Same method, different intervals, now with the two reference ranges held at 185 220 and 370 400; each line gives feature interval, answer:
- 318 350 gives 3.3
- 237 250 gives 5.3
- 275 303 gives 0.0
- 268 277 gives 0.1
